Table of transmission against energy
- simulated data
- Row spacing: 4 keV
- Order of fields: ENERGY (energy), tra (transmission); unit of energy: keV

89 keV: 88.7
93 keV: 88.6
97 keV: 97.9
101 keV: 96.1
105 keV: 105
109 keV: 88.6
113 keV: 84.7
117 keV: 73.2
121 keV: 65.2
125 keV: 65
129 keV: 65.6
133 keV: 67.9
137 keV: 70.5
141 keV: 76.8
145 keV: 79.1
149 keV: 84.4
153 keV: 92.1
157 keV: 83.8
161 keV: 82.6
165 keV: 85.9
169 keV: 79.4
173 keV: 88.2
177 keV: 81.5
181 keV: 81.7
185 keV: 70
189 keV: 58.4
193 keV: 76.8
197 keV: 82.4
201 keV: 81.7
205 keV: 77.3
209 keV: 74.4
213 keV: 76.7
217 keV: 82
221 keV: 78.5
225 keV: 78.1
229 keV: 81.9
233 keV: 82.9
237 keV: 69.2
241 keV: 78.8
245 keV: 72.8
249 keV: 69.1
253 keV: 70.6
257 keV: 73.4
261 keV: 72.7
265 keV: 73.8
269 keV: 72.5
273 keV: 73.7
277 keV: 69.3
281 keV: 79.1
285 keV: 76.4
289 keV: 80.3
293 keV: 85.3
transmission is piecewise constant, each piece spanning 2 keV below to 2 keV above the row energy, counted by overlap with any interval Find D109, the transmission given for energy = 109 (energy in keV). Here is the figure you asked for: 88.6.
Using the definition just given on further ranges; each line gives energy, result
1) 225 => 78.1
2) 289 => 80.3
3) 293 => 85.3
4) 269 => 72.5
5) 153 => 92.1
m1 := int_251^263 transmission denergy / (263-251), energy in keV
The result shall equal 72.2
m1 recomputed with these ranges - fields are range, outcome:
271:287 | 74.6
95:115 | 94.5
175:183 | 81.6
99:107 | 101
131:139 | 69.2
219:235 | 80.3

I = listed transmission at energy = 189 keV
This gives 58.4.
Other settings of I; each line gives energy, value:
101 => 96.1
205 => 77.3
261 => 72.7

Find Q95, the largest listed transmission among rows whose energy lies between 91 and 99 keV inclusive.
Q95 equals 97.9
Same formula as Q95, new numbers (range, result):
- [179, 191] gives 81.7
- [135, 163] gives 92.1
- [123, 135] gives 67.9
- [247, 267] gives 73.8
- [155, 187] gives 88.2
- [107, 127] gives 88.6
